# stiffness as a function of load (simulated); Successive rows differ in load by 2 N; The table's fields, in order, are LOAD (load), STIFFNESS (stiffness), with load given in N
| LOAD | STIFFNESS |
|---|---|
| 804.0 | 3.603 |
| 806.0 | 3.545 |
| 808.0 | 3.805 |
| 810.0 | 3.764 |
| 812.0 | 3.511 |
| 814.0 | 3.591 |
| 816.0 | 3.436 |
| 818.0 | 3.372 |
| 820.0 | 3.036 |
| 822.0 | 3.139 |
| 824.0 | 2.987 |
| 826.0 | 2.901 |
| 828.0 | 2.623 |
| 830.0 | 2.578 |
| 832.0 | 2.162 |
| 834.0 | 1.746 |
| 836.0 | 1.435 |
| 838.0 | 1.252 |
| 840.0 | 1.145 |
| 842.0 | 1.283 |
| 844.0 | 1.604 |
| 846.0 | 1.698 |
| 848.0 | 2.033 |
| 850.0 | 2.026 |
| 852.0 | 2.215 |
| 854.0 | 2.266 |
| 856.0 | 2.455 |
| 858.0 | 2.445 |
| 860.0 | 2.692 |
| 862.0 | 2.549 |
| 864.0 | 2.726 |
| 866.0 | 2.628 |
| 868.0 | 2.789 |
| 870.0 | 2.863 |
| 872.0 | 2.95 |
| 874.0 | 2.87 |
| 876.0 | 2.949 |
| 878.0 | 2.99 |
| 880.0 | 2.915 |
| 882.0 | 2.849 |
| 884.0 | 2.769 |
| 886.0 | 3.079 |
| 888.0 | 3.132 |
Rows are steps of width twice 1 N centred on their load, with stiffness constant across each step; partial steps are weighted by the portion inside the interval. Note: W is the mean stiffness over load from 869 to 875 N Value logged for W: 2.89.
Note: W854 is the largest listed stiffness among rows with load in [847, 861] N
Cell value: 2.692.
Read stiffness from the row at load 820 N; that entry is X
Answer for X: 3.036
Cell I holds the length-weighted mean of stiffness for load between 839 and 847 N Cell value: 1.43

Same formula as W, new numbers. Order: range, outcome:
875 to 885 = 2.89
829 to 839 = 1.83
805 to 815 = 3.64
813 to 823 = 3.31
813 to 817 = 3.51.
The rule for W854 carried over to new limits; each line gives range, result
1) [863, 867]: 2.726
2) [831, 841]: 2.162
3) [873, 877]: 2.949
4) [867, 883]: 2.99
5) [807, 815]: 3.805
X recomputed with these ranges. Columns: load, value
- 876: 2.949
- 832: 2.162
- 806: 3.545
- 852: 2.215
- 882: 2.849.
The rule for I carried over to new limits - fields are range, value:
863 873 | 2.79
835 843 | 1.28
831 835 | 1.95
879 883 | 2.88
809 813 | 3.64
